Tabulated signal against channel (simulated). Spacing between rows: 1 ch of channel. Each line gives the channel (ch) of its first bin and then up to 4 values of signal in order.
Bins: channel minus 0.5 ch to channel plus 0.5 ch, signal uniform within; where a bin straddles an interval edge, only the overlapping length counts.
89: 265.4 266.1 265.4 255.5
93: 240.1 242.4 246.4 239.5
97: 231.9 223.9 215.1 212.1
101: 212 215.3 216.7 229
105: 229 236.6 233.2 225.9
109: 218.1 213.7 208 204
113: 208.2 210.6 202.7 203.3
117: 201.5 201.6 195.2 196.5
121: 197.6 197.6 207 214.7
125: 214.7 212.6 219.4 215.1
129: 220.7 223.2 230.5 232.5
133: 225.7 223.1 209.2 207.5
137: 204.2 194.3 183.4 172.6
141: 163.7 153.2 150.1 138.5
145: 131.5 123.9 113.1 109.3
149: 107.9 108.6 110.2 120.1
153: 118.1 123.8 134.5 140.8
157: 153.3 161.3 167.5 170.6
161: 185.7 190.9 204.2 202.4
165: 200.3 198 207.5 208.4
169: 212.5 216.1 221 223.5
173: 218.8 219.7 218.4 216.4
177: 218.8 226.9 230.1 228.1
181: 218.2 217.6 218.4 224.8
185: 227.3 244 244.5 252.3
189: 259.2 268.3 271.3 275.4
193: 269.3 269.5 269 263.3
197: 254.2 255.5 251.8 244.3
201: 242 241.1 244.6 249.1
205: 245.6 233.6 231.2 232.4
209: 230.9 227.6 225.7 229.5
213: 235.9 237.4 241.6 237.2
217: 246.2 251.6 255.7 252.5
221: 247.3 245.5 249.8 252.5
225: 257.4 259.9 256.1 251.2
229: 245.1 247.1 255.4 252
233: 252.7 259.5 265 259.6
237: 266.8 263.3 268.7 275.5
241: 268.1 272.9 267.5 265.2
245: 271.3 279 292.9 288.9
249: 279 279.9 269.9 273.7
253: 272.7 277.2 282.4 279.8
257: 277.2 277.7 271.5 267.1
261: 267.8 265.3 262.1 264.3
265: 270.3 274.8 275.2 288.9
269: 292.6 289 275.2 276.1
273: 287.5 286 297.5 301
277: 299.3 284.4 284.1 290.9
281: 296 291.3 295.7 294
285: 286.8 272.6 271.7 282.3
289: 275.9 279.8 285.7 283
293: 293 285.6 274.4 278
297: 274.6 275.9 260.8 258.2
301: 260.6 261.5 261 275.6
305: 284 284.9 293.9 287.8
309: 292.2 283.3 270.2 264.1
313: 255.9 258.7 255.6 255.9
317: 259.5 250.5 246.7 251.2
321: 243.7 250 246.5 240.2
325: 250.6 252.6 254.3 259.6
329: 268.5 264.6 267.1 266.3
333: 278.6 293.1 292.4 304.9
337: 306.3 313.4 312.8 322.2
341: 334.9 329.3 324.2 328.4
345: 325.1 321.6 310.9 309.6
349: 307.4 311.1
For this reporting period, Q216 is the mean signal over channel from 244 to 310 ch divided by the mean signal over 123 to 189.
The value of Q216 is 1.46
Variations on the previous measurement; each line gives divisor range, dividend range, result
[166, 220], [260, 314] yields 1.18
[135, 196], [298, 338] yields 1.37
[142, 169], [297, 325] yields 1.71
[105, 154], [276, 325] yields 1.46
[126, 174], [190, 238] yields 1.40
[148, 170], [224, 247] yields 1.61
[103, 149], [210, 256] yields 1.32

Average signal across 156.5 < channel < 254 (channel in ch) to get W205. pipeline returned 241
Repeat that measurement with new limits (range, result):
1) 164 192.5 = 228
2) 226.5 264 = 268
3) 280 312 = 280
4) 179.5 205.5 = 248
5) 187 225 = 248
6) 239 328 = 274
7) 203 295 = 267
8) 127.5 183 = 184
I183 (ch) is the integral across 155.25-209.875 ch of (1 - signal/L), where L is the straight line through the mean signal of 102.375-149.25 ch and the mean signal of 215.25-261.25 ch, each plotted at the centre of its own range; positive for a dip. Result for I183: 1.46 ch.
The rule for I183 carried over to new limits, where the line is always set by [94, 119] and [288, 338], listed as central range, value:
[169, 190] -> 0.8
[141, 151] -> 4.4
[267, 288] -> -2.1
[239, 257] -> -1.6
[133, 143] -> 1.6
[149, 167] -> 5.7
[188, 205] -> -1.2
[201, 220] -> 0.4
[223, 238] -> -0.4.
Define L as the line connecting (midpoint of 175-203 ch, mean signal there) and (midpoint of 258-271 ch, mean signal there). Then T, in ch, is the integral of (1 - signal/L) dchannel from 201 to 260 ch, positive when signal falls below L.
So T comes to 0.8 ch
